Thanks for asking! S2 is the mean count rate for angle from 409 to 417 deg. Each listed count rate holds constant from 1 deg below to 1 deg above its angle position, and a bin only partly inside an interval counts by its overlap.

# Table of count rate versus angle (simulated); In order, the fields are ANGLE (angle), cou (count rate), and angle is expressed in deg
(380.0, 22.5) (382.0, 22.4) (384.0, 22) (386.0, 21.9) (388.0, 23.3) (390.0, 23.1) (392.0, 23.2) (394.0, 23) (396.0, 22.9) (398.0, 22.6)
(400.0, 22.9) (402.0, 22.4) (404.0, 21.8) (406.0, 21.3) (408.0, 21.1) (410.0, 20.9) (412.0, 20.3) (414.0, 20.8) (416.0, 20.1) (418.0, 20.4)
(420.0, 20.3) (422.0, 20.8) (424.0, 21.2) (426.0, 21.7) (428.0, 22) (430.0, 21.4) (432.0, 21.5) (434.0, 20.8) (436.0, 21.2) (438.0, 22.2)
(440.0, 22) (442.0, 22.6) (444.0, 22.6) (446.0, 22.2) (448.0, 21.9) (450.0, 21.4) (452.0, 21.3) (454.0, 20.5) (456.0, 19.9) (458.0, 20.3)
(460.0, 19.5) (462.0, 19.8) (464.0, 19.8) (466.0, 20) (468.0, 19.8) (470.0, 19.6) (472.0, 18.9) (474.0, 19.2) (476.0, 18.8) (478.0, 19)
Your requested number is 20.5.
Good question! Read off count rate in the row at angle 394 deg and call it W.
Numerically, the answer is 23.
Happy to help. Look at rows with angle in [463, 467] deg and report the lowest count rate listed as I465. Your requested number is 19.8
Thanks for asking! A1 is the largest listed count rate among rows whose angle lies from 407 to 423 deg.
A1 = 21.1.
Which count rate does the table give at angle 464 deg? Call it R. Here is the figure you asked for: 19.8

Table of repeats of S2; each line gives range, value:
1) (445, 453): 21.7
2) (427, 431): 21.7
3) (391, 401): 22.9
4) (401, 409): 21.6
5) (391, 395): 23.1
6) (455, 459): 20.1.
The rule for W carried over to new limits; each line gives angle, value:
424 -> 21.2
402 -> 22.4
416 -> 20.1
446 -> 22.2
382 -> 22.4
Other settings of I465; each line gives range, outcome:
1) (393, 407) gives 21.3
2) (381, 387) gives 21.9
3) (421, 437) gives 20.8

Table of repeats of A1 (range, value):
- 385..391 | 23.3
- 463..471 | 20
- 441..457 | 22.6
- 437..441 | 22.2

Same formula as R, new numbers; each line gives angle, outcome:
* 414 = 20.8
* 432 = 21.5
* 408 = 21.1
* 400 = 22.9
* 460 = 19.5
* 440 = 22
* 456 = 19.9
